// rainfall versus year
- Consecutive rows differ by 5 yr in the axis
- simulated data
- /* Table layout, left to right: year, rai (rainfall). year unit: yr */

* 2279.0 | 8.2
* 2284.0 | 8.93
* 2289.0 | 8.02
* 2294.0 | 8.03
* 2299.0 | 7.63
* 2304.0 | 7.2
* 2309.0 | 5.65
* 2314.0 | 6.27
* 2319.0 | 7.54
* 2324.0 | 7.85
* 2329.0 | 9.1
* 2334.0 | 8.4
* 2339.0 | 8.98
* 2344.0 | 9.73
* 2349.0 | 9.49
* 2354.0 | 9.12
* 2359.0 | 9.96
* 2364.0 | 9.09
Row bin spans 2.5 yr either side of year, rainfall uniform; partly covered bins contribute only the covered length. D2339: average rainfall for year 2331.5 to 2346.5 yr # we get 9.04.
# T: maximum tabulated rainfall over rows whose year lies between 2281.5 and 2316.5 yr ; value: 8.93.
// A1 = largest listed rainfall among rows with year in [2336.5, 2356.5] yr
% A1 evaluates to 9.73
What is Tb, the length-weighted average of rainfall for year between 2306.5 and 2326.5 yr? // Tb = 6.83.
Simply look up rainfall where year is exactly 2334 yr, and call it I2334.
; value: 8.4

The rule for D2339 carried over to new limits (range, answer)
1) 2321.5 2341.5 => 8.58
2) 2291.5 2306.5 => 7.62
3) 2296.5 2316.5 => 6.69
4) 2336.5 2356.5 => 9.33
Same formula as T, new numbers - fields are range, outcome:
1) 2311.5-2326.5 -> 7.85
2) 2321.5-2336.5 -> 9.1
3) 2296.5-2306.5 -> 7.63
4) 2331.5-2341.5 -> 8.98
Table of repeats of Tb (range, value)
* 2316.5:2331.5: 8.16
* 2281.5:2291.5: 8.47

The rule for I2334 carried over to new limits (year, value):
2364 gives 9.09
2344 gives 9.73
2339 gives 8.98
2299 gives 7.63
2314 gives 6.27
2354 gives 9.12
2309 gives 5.65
